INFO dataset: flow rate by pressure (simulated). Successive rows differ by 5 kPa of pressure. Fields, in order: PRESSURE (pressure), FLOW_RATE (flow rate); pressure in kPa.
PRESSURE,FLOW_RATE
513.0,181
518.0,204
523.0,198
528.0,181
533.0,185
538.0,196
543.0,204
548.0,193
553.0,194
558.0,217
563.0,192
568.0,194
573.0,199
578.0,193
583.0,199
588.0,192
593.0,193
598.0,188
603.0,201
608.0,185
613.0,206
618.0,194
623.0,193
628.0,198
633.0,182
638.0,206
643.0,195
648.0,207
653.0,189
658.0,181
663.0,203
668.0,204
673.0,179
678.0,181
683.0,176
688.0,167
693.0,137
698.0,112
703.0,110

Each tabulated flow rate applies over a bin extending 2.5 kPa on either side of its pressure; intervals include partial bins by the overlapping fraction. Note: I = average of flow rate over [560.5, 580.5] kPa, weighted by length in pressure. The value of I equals 194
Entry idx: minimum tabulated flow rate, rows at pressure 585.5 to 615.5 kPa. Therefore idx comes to 185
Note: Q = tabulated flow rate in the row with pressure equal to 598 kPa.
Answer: 188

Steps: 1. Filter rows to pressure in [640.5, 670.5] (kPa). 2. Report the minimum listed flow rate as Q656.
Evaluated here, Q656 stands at 181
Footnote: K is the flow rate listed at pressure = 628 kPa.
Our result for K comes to 198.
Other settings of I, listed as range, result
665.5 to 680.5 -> 188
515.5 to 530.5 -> 194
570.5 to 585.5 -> 197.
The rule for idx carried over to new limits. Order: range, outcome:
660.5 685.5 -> 176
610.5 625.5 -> 193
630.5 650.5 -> 182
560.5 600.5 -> 188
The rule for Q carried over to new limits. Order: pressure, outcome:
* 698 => 112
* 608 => 185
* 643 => 195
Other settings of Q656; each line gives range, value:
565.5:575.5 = 194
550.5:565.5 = 192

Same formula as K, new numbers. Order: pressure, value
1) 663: 203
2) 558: 217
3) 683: 176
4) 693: 137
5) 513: 181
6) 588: 192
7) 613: 206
